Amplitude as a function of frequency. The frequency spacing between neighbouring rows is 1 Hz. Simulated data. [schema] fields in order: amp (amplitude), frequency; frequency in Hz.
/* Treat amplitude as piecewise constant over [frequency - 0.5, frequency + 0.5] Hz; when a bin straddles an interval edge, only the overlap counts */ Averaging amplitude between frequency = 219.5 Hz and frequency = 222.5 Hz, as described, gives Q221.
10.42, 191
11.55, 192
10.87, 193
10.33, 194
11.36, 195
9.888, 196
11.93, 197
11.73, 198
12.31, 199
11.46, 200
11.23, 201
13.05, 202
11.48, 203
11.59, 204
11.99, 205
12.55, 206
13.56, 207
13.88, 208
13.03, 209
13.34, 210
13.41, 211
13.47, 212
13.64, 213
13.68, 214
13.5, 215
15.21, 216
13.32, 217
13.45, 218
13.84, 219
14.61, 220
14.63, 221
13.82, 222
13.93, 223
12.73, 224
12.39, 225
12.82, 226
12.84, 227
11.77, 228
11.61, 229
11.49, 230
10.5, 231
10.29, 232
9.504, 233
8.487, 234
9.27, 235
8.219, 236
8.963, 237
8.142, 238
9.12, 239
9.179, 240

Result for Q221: 14.4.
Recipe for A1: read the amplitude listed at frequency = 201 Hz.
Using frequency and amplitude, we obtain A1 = 11.23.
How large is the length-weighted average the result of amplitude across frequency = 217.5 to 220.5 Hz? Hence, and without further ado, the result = 14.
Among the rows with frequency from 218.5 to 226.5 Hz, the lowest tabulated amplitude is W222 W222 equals 12.39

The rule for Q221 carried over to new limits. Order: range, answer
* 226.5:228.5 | 12.3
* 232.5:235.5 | 9.09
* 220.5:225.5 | 13.5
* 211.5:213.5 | 13.6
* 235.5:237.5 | 8.59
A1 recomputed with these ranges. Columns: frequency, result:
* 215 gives 13.5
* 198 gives 11.73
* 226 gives 12.82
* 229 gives 11.61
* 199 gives 12.31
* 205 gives 11.99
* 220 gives 14.61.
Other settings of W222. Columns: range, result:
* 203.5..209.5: 11.59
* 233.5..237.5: 8.219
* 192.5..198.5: 9.888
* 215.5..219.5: 13.32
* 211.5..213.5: 13.47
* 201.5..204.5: 11.48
